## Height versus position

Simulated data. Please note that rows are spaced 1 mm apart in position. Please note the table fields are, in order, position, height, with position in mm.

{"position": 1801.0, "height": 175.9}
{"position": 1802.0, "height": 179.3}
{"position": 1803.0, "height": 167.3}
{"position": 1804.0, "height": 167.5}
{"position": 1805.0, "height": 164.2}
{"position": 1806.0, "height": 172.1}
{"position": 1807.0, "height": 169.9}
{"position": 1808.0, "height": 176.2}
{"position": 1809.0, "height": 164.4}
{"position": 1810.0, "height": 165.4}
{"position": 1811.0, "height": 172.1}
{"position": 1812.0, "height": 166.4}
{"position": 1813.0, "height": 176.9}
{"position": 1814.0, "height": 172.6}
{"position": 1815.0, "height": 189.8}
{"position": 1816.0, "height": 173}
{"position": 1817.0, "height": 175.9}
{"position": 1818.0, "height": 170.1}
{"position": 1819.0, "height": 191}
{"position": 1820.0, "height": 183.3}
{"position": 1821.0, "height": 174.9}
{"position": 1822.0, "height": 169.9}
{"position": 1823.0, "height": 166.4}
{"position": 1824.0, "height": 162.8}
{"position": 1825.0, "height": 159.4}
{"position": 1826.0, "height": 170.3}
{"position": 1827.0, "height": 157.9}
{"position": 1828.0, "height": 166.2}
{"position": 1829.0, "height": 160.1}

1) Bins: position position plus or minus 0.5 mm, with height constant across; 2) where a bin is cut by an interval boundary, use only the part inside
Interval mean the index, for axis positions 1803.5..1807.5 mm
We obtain 168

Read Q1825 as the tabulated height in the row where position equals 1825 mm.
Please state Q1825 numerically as 159.4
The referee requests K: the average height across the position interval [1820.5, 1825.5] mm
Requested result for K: 167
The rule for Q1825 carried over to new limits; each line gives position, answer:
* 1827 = 157.9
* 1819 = 191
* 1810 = 165.4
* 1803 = 167.3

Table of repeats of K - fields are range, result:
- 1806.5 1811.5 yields 170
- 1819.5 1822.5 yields 176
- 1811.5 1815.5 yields 176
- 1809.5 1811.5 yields 169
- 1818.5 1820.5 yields 187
